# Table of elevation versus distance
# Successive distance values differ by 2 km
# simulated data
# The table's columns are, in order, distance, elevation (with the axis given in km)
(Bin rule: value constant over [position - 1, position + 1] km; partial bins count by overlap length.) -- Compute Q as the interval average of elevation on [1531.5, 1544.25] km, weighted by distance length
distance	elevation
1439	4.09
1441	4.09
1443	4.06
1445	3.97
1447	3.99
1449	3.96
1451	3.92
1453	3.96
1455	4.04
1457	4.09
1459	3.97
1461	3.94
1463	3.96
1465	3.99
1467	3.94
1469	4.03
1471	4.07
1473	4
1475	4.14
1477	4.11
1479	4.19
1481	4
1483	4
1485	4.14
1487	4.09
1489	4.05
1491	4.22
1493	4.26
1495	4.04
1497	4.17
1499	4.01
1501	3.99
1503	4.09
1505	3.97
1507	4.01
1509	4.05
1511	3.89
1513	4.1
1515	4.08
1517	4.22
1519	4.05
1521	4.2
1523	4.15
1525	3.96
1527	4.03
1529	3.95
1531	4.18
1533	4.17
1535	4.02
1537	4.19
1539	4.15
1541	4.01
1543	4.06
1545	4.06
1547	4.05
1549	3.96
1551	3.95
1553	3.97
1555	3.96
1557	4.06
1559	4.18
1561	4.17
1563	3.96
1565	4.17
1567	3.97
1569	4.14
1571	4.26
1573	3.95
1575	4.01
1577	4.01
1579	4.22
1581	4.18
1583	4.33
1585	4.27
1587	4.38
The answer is 4.1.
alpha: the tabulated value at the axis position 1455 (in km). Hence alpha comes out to 4.04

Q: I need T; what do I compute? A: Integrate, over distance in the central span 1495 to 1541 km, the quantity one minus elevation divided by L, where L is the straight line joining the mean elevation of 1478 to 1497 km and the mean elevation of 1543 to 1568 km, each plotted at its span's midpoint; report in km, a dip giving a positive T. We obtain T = 0.1 km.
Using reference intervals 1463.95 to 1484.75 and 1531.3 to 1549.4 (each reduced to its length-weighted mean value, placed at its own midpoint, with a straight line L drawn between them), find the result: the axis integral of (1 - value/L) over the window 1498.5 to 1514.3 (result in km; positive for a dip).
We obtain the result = 0.2 km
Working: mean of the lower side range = 4.05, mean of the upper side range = 4.08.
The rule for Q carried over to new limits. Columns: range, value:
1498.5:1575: 4.06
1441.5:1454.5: 3.98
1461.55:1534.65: 4.07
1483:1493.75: 4.14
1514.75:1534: 4.1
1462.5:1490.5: 4.06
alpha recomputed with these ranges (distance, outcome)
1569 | 4.14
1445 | 3.97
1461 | 3.94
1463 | 3.96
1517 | 4.22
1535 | 4.02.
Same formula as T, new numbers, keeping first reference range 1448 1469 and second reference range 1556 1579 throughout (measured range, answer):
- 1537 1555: 0.1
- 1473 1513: -0.6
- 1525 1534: 0.0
